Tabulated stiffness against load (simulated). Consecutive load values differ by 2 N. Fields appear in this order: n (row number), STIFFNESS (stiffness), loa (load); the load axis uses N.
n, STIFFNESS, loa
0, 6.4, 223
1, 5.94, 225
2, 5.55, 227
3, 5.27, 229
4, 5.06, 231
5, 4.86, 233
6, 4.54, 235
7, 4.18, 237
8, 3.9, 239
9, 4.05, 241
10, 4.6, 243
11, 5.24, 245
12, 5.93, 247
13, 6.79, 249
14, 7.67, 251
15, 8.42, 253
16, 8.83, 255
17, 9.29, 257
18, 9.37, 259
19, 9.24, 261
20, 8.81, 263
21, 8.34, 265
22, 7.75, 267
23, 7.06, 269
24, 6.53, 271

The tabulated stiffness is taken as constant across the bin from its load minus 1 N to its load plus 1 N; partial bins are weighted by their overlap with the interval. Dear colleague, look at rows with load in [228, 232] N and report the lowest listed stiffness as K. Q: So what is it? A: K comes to 5.06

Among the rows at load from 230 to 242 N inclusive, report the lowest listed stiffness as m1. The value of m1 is 3.9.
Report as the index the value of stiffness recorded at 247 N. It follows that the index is 5.93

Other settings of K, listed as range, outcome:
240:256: 4.05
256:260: 9.29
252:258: 8.42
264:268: 7.75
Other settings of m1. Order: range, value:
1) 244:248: 5.24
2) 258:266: 8.34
